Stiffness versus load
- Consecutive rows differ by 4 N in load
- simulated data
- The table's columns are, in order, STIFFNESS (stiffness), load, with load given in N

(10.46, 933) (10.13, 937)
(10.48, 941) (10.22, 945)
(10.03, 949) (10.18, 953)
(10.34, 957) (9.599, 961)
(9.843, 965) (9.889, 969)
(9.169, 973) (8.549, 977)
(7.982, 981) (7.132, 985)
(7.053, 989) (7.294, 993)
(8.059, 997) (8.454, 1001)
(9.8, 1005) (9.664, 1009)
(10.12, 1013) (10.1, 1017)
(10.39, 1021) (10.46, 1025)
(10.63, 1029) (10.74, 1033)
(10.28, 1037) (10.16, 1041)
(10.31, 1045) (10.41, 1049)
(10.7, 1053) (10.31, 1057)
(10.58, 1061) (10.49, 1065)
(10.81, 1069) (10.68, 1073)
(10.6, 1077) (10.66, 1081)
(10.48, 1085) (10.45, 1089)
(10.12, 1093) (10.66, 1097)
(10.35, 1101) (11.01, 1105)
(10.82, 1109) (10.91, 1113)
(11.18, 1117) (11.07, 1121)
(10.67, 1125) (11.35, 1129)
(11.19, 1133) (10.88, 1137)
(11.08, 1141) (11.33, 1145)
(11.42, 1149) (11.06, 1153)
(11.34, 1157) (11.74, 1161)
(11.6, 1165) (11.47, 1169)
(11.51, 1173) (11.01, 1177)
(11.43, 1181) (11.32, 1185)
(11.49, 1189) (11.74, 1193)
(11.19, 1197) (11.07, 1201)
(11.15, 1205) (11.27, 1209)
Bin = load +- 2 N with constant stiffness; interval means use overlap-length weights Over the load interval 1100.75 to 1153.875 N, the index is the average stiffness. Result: 11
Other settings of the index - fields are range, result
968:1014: 8.54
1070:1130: 10.7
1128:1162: 11.2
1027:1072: 10.5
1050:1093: 10.6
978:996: 7.47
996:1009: 8.96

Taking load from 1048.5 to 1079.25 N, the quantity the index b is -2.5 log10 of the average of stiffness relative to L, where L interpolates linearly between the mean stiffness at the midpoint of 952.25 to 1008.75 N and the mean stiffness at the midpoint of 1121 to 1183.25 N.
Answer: -0.06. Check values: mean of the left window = 8.81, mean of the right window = 11.3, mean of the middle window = 10.6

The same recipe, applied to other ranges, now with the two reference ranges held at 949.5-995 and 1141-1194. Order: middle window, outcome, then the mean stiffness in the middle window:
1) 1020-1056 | -0.08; 10.5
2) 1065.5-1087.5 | -0.04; 10.6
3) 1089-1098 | 0.01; 10.4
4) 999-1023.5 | -0.04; 9.77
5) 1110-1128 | -0.02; 11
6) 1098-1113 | -0.02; 10.7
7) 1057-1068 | -0.05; 10.5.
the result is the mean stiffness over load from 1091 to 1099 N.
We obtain 10.4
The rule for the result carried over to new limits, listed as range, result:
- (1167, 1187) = 11.3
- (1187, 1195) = 11.6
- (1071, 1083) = 10.6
